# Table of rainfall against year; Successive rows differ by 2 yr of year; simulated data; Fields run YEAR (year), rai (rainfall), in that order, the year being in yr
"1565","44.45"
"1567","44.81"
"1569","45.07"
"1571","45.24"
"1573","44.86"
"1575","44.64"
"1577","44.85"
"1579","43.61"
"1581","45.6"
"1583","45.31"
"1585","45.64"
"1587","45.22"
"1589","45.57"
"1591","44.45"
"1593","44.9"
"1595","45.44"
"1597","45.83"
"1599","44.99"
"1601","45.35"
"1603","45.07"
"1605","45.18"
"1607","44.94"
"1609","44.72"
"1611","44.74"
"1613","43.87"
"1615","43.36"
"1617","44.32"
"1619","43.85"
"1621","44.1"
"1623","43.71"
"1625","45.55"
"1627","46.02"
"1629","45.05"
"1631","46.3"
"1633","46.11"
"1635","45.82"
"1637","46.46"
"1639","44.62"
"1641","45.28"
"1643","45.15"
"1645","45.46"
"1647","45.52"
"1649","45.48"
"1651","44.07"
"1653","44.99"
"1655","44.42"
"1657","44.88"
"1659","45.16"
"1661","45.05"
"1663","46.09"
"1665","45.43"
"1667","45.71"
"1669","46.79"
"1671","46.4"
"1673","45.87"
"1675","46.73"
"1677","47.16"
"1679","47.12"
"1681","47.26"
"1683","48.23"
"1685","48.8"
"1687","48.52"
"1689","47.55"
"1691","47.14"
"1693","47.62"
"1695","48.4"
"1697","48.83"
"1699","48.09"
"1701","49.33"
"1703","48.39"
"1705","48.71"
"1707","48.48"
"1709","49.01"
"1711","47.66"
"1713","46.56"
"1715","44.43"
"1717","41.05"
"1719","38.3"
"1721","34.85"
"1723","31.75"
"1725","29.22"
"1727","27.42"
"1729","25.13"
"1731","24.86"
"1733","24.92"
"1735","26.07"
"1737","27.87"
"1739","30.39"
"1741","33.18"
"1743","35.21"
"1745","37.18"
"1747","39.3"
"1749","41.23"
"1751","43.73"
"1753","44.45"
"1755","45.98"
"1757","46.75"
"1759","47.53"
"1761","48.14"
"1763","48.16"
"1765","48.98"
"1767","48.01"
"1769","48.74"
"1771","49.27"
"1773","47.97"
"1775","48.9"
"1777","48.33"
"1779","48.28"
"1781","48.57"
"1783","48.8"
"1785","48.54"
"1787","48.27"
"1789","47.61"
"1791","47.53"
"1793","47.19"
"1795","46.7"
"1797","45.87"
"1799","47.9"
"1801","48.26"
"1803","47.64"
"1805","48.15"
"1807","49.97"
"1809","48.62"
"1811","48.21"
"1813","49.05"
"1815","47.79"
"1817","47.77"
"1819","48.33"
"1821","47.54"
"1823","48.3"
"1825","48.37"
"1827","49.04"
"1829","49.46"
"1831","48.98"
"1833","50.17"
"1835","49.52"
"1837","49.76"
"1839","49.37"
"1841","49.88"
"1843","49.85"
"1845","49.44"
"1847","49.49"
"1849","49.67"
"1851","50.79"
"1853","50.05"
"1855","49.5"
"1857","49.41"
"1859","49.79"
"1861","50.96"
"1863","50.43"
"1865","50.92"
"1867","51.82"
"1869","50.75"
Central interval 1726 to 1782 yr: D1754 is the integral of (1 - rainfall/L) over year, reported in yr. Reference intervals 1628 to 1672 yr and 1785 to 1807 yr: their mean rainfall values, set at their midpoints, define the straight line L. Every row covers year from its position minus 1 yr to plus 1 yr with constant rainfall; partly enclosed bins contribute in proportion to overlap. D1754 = 7.8 yr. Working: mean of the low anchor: 45.5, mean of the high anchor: 47.7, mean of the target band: 40.5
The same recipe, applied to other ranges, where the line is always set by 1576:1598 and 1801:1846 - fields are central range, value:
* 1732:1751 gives 5.7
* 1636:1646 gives 0.1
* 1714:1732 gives 5.4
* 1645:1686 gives 0.3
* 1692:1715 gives -0.6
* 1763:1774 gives -0.1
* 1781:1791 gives 0.0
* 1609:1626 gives 0.5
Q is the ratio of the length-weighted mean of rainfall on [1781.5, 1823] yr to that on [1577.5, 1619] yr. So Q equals 1.1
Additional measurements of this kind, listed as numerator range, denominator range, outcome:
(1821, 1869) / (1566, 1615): 1.11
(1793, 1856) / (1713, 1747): 1.50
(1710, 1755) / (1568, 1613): 0.79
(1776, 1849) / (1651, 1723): 1.05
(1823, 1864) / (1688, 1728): 1.14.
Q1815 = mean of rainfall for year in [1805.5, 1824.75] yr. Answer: 48.4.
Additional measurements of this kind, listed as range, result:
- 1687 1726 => 44.6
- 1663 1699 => 47.3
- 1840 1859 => 49.8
